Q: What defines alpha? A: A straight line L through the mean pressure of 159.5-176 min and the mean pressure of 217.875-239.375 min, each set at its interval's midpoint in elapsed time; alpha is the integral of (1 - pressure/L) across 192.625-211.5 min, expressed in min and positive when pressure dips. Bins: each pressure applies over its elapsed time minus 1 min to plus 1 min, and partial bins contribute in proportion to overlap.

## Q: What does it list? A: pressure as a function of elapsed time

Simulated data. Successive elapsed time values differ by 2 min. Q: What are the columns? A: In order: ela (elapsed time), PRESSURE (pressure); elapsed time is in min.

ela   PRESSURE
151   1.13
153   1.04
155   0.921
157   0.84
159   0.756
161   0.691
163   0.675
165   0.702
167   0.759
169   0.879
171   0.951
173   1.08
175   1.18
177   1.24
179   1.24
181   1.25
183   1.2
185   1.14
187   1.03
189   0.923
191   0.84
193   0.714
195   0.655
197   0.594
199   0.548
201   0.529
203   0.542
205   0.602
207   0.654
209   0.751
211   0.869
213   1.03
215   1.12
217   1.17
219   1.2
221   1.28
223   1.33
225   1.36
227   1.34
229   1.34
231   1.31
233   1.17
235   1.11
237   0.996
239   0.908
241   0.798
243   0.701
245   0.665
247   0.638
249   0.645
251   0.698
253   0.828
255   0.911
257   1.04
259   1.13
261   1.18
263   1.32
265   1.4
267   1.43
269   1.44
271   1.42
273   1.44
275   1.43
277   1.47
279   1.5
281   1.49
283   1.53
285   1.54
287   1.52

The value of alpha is 7.6 min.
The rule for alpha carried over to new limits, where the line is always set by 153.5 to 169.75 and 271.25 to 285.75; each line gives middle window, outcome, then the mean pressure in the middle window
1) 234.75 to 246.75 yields 4.01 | 0.834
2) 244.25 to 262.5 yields 6.32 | 0.875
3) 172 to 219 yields 2.66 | 0.915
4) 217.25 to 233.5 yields -1.75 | 1.29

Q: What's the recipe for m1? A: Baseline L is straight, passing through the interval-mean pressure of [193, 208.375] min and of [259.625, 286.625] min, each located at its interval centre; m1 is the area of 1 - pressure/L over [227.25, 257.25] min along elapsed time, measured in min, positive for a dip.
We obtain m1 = 3.5 min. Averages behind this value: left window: 0.601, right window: 1.43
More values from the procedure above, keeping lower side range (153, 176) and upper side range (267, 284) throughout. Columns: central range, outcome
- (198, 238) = 5.2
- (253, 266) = 2.3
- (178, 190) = -2.0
